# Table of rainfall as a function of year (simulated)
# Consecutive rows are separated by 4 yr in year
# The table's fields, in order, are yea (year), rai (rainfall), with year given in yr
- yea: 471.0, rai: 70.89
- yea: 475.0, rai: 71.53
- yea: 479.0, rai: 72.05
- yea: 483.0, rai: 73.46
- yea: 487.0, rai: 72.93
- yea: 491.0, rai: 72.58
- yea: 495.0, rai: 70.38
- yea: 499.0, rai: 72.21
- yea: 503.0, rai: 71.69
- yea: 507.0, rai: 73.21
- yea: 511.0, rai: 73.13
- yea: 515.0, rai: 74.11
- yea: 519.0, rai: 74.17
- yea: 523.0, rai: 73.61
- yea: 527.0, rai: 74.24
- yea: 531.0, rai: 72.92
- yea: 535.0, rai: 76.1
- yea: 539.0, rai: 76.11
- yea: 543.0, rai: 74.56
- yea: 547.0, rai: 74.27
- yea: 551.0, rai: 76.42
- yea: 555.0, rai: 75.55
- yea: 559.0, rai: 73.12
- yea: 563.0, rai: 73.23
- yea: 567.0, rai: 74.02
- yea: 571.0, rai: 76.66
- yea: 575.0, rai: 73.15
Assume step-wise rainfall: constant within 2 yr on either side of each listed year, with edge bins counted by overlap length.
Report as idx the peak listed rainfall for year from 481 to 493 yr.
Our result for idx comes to 73.46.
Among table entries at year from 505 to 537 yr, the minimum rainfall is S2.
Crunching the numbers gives 72.92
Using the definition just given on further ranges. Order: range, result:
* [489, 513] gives 70.38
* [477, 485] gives 72.05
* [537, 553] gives 74.27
